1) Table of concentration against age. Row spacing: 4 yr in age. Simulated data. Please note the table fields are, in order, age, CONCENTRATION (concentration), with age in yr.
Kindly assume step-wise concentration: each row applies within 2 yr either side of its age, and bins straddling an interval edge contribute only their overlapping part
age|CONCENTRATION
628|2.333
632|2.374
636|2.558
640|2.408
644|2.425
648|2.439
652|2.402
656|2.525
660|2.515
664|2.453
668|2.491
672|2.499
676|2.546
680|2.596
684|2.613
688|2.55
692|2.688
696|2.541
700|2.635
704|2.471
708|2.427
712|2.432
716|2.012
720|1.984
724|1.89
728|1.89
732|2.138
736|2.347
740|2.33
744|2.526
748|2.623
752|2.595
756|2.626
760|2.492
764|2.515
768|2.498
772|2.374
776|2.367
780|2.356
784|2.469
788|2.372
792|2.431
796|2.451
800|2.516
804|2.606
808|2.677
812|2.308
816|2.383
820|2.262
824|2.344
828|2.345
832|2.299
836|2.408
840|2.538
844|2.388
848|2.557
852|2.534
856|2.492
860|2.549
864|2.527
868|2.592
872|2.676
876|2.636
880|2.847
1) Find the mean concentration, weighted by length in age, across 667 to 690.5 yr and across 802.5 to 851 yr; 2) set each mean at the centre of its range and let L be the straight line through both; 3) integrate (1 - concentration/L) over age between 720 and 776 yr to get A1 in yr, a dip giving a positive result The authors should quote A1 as 3.0 yr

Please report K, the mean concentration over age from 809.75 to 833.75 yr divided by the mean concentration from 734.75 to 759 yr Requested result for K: 0.93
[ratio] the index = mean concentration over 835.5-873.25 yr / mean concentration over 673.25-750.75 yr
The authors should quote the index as 1.1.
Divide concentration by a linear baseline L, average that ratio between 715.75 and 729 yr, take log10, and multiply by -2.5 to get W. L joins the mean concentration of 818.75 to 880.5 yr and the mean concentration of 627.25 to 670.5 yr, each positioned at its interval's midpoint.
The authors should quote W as 0.26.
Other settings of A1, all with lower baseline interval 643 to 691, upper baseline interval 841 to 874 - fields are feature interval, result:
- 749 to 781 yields 0.5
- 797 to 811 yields -0.2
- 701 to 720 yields 1.5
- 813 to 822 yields 0.8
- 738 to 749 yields 0.2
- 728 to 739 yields 1.5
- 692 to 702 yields -0.4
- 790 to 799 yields 0.3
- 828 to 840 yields 0.7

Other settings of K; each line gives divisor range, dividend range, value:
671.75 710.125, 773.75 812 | 0.96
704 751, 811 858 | 1.07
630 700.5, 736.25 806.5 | 0.99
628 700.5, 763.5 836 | 0.96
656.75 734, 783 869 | 1.03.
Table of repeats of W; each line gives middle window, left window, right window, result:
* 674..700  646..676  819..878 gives -0.048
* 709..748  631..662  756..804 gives 0.119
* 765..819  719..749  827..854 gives -0.049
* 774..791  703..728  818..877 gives -0.032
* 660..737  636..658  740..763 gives 0.051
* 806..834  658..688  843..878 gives 0.078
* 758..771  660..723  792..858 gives -0.019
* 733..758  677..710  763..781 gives -0.011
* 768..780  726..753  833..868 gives 0.000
